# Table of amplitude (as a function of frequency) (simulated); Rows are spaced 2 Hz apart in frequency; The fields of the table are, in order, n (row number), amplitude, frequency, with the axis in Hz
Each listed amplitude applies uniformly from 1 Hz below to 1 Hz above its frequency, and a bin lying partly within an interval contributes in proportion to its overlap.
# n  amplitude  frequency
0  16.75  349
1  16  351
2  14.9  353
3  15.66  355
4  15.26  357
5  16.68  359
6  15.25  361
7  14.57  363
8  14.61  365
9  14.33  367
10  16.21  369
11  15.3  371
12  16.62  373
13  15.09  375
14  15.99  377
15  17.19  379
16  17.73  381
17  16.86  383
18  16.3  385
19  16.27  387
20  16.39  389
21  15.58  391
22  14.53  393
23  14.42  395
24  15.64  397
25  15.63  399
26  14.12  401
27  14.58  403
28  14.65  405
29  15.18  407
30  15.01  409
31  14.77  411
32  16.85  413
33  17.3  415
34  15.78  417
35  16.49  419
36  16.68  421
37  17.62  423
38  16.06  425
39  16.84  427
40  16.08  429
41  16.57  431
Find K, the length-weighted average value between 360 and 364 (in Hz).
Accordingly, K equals 14.9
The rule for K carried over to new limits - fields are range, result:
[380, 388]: 16.8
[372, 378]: 15.9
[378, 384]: 17.3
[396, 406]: 14.9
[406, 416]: 15.8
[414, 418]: 16.5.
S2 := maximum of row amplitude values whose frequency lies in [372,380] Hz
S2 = 17.19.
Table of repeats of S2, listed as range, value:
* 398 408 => 15.63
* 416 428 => 17.62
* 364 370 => 16.21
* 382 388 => 16.86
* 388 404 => 16.39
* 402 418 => 17.3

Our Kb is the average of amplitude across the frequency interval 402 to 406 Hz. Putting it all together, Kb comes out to 14.6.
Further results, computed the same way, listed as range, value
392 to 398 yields 14.9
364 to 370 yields 15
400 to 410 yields 14.7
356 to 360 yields 16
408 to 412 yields 14.9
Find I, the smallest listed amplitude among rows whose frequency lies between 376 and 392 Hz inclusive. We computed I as 15.58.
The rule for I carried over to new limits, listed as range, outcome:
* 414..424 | 15.78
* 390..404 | 14.12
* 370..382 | 15.09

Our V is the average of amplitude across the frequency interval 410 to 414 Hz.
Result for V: 15.8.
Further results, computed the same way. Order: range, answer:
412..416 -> 17.1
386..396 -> 15.4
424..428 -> 16.4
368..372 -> 15.8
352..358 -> 15.3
